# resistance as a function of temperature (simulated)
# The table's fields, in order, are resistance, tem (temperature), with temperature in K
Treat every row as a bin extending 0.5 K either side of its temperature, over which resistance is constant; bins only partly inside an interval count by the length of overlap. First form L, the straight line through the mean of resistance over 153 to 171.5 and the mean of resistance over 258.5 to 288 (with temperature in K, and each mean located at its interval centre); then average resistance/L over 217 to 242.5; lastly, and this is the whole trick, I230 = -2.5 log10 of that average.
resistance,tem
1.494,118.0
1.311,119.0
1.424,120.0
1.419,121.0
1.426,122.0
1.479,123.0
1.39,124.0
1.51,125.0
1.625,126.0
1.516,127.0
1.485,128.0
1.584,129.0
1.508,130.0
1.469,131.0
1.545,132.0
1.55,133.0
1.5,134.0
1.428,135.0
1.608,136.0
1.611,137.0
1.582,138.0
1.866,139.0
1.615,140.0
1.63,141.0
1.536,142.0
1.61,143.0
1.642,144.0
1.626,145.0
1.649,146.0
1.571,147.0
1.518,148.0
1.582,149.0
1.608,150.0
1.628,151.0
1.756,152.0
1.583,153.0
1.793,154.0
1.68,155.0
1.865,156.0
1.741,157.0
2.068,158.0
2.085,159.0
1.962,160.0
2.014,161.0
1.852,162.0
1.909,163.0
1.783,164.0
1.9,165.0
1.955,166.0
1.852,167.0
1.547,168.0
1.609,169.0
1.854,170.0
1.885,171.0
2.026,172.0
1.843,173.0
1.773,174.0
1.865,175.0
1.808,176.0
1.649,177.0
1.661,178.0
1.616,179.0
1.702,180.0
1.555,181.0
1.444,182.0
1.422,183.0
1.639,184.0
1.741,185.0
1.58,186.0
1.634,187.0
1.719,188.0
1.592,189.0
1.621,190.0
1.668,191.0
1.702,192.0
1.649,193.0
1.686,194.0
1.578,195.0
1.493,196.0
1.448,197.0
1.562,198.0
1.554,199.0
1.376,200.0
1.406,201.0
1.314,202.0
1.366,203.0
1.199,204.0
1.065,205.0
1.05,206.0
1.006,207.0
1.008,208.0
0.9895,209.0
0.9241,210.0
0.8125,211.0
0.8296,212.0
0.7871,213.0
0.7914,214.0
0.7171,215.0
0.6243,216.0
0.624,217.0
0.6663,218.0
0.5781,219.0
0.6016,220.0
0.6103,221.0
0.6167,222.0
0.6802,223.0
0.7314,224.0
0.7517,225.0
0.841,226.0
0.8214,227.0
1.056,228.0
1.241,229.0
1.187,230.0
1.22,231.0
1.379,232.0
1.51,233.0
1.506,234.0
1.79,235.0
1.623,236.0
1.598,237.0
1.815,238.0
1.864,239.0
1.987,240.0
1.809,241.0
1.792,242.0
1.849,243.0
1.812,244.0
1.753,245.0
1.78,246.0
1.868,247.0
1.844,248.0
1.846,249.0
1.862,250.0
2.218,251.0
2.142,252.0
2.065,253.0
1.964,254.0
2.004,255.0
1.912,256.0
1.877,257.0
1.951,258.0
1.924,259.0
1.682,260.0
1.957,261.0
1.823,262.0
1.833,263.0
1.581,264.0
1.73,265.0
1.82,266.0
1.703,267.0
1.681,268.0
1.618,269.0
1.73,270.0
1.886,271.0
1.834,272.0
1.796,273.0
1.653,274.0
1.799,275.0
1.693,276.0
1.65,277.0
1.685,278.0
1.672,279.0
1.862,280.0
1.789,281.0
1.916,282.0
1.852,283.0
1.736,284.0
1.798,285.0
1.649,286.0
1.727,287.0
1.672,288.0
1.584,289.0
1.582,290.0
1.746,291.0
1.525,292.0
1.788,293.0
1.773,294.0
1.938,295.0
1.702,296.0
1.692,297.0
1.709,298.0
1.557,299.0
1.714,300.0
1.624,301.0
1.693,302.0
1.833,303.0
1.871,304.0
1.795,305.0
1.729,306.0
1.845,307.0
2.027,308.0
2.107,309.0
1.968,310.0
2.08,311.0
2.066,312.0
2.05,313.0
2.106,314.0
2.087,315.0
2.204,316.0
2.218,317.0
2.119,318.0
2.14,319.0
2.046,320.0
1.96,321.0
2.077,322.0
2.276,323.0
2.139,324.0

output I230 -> 0.44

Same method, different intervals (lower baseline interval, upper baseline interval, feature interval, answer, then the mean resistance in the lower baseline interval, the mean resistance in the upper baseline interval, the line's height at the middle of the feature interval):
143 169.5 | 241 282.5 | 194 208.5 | 0.321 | 1.76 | 1.83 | 1.79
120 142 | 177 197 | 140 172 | -0.119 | 1.54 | 1.61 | 1.57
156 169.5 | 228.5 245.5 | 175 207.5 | 0.170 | 1.87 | 1.63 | 1.78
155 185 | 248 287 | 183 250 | 0.339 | 1.79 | 1.82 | 1.8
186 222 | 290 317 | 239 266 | -0.240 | 1.18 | 1.86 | 1.51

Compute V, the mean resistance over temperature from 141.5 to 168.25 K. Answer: 1.75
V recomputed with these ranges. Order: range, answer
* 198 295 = 1.49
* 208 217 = 0.81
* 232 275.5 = 1.81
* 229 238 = 1.48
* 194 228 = 0.994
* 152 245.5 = 1.45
